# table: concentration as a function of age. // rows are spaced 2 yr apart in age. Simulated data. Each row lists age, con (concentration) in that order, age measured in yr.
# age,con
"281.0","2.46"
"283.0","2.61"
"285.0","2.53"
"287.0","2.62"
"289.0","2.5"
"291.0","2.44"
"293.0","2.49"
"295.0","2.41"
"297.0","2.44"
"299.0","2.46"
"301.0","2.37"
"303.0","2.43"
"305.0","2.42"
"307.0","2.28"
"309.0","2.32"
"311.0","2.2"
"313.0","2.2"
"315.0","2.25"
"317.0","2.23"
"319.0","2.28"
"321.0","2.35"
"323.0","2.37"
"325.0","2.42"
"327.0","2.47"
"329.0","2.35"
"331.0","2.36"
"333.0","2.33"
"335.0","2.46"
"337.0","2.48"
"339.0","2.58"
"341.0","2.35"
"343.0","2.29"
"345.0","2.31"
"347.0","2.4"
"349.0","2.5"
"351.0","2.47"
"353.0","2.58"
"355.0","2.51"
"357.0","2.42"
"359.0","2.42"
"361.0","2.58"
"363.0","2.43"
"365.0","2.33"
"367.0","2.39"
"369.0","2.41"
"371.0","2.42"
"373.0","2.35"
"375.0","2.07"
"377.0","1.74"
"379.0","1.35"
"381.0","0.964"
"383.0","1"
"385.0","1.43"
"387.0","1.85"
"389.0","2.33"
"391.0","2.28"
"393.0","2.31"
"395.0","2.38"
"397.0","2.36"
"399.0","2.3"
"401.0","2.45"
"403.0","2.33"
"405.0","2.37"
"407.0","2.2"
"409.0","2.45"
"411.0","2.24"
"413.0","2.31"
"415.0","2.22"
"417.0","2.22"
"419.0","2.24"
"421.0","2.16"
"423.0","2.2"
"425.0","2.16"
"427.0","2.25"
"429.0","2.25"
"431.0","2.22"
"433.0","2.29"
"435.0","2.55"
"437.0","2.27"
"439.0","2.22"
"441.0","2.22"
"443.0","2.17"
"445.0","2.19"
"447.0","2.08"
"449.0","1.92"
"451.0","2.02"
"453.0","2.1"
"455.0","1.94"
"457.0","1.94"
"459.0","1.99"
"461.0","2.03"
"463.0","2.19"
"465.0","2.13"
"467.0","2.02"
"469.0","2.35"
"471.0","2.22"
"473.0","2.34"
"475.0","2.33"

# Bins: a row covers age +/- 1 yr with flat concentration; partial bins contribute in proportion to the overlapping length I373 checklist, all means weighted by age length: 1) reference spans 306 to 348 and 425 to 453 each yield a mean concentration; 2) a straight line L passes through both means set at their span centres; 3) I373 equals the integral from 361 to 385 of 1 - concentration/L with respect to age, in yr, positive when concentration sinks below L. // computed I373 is 3.5 yr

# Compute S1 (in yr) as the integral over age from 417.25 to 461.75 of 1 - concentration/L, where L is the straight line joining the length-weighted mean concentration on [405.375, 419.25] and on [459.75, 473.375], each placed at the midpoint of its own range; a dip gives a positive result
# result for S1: 1.3 yr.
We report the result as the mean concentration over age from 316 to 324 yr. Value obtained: 2.31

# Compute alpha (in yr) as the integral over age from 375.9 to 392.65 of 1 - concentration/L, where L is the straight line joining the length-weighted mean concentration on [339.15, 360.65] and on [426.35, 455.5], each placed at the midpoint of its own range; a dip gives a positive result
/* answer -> 4.9 yr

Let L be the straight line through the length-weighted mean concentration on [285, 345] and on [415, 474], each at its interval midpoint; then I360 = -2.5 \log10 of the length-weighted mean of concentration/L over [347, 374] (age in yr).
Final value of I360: -0.06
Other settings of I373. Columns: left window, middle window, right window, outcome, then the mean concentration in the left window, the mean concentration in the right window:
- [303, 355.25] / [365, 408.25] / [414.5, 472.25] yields 3.77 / 2.37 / 2.16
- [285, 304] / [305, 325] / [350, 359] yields 1.48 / 2.47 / 2.49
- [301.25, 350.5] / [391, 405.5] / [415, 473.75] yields -0.70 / 2.36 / 2.17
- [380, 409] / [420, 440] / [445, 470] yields -1.92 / 2.05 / 2.06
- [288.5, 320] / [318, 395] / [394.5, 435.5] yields 2.91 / 2.36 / 2.29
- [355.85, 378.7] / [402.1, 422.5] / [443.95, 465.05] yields -1.00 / 2.3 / 2.04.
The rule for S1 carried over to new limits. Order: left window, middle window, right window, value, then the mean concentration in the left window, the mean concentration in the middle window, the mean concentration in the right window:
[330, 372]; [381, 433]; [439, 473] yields 2.2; 2.43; 2.16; 2.11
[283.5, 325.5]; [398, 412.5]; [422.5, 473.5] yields -0.7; 2.38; 2.33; 2.16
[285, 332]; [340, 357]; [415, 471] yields -0.8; 2.38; 2.43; 2.16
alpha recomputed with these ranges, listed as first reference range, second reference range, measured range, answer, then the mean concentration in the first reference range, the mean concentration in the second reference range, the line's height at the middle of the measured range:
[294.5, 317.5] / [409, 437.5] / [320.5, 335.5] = -0.4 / 2.33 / 2.26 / 2.32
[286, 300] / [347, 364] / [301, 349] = 2.4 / 2.48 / 2.48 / 2.48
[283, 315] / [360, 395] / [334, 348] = -1.3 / 2.41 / 2.02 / 2.2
